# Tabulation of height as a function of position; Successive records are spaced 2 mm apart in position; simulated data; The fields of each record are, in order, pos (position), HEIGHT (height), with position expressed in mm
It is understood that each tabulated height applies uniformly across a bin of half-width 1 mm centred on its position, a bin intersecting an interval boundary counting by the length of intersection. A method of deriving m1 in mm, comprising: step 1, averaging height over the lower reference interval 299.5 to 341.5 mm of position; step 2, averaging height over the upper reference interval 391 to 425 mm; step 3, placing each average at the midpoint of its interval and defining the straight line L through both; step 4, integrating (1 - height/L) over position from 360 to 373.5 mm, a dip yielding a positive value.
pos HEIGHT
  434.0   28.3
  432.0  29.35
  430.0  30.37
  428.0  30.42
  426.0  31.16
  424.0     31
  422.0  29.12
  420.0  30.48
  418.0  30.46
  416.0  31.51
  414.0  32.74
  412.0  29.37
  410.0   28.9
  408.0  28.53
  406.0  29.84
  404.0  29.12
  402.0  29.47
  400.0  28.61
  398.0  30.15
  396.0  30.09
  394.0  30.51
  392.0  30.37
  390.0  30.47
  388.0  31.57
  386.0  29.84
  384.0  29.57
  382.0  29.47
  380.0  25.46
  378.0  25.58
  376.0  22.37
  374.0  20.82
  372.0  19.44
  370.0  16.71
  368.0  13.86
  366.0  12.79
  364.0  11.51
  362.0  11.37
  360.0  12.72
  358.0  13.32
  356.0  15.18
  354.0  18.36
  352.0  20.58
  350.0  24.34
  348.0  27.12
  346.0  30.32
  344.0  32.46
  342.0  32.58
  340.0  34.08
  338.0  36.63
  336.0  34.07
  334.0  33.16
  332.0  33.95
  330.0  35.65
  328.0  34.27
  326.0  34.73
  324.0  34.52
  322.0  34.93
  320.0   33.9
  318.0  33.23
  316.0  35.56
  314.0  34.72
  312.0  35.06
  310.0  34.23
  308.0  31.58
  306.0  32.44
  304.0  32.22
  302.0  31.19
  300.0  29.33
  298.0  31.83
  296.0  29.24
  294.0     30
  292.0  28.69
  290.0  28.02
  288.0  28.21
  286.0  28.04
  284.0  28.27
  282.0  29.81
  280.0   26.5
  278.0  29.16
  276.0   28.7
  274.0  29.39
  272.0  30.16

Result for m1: 7.38 mm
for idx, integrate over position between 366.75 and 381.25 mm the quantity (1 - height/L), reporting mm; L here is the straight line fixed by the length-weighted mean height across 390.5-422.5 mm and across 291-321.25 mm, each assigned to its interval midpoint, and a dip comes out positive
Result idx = 4.76 mm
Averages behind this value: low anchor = 32.2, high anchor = 30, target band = 20.6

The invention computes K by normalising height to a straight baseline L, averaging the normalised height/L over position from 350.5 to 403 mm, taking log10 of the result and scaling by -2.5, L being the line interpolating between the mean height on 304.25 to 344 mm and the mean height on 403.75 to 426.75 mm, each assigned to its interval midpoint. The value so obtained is 0.36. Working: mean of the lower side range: 34.1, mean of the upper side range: 30.2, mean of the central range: 22.7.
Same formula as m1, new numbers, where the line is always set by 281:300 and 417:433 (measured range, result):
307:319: -1.9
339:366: 7.4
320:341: -3.6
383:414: 0.2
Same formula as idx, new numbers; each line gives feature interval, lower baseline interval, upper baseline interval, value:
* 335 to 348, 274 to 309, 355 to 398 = -3.9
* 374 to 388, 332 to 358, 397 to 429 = 1.0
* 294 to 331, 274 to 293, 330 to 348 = -2.7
